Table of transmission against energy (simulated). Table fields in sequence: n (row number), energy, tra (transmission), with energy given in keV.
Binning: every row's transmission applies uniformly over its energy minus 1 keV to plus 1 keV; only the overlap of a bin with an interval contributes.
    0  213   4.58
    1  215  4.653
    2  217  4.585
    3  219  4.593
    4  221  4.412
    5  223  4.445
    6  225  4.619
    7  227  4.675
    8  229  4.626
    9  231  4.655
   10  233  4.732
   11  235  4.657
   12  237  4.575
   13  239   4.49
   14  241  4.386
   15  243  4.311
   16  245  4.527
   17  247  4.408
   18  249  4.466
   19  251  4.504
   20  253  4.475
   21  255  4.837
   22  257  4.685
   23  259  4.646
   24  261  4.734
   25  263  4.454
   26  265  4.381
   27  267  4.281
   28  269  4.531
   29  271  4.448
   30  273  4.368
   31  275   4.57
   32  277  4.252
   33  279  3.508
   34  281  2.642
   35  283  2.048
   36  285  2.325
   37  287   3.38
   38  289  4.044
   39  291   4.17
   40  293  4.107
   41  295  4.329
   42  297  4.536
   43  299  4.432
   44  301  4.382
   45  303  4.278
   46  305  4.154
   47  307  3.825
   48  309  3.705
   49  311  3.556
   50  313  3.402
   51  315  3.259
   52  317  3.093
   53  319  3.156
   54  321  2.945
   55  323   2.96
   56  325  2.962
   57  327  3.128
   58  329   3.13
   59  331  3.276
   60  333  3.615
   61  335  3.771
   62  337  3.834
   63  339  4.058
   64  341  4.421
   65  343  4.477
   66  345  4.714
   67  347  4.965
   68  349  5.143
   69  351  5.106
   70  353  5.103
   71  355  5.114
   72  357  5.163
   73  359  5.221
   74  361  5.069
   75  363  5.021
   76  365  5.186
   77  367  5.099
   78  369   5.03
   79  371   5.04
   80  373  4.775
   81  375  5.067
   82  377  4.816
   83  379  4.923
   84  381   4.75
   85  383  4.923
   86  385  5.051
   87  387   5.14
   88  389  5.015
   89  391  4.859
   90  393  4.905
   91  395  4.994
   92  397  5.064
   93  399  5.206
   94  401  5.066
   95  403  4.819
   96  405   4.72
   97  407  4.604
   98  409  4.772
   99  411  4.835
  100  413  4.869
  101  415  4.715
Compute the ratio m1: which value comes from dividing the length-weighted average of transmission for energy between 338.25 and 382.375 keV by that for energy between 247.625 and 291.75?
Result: 1.21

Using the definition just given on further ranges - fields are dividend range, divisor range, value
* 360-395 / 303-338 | 1.45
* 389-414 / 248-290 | 1.20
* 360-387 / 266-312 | 1.28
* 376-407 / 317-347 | 1.36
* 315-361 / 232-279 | 0.91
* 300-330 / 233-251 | 0.77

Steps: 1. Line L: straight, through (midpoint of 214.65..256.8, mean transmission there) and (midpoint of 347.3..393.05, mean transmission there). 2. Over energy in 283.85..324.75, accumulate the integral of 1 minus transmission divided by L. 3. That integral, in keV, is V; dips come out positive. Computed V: 9.5 keV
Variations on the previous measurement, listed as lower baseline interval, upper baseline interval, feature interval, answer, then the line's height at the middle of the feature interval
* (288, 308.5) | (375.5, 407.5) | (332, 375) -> -1.1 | 4.64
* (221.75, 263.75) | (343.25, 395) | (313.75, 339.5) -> 8.2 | 4.85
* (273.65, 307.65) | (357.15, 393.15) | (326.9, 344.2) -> 2.6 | 4.45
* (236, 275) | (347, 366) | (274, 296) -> 5.2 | 4.68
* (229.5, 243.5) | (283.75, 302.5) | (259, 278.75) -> -1.0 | 4.21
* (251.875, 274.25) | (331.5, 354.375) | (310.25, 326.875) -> 4.9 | 4.48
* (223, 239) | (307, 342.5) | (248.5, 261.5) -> -0.9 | 4.33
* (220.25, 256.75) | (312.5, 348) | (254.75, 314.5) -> 1.0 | 4.08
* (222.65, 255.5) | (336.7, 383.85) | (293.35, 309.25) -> 1.7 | 4.73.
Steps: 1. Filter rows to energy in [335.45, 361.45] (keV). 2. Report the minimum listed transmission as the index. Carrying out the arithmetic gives 3.834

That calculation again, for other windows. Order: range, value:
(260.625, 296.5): 2.048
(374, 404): 4.75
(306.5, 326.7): 2.945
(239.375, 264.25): 4.311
